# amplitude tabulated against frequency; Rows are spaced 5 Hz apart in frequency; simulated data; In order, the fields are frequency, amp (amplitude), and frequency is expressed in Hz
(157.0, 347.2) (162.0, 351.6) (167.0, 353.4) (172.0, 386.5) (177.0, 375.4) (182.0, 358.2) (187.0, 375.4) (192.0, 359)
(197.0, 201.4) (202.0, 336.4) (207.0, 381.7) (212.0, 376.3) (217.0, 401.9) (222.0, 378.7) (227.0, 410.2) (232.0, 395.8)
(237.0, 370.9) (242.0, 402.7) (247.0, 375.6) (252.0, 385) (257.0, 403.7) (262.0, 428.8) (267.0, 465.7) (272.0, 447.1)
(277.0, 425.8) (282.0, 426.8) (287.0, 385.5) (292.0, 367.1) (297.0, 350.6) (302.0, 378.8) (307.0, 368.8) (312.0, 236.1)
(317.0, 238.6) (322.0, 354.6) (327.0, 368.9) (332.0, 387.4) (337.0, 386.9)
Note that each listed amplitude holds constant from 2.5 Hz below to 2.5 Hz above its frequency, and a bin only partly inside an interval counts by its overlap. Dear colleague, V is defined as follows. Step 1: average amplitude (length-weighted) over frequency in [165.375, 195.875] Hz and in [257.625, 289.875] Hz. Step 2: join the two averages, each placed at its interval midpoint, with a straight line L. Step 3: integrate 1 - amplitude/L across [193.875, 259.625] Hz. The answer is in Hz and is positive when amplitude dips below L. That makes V 3.97 Hz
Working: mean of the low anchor 361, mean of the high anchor 428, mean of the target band 371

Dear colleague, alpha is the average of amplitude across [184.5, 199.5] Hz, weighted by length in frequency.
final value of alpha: 312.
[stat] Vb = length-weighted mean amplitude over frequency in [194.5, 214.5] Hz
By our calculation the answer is 324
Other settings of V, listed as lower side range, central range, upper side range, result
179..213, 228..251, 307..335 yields -3.7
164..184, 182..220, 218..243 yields 3.1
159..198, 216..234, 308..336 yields -2.9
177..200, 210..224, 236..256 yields -1.1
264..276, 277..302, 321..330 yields 2.1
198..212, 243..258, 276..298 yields -0.7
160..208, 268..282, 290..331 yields -4.1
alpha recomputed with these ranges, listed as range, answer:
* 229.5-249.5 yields 386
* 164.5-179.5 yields 372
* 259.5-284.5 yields 439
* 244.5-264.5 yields 398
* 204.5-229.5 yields 390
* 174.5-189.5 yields 370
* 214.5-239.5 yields 392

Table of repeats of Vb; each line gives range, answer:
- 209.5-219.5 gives 389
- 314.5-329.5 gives 321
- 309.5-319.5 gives 237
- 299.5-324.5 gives 315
